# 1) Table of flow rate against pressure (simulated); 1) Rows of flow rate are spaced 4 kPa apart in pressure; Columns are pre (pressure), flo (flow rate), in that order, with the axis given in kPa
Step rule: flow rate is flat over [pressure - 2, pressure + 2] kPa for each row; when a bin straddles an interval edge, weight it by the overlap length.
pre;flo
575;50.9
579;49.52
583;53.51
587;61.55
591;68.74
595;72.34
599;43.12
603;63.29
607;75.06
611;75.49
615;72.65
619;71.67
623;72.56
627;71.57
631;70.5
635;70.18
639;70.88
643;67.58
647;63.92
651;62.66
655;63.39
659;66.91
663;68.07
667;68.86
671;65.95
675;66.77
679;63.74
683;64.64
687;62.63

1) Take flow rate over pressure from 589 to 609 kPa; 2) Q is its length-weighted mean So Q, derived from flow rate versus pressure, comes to 64.5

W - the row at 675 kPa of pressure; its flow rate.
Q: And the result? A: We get 66.77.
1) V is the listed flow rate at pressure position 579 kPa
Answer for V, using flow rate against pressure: 49.52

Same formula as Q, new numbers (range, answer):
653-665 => 66.1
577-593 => 58.3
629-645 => 69.8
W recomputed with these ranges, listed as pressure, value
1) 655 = 63.39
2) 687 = 62.63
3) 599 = 43.12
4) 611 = 75.49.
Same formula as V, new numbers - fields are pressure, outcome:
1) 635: 70.18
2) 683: 64.64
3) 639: 70.88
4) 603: 63.29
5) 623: 72.56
